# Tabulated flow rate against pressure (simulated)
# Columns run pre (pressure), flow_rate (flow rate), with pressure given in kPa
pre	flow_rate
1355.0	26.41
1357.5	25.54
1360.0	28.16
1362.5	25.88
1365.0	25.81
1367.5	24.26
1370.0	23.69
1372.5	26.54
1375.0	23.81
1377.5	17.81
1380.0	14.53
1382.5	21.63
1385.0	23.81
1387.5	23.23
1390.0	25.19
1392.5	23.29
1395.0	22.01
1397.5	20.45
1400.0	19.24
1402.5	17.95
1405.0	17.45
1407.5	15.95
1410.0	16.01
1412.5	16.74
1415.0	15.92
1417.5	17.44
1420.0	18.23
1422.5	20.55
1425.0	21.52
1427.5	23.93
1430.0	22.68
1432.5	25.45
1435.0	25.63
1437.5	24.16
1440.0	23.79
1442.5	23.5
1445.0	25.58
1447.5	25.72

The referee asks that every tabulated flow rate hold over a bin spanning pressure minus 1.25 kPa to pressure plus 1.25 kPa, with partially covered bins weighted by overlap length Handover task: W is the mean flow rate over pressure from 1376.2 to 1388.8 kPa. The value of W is 20.2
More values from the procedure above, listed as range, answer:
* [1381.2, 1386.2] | 22.6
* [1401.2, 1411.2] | 16.9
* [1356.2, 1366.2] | 26.4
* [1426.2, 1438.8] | 24.4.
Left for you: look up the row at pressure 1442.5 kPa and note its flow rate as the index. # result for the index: 23.5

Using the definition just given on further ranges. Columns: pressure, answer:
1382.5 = 21.63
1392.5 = 23.29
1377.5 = 17.81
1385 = 23.81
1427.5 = 23.93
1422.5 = 20.55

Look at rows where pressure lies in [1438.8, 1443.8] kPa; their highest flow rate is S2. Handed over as 23.79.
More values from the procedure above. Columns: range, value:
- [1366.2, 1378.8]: 26.54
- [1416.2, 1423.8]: 20.55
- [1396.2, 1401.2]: 20.45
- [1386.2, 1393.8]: 25.19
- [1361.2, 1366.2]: 25.88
